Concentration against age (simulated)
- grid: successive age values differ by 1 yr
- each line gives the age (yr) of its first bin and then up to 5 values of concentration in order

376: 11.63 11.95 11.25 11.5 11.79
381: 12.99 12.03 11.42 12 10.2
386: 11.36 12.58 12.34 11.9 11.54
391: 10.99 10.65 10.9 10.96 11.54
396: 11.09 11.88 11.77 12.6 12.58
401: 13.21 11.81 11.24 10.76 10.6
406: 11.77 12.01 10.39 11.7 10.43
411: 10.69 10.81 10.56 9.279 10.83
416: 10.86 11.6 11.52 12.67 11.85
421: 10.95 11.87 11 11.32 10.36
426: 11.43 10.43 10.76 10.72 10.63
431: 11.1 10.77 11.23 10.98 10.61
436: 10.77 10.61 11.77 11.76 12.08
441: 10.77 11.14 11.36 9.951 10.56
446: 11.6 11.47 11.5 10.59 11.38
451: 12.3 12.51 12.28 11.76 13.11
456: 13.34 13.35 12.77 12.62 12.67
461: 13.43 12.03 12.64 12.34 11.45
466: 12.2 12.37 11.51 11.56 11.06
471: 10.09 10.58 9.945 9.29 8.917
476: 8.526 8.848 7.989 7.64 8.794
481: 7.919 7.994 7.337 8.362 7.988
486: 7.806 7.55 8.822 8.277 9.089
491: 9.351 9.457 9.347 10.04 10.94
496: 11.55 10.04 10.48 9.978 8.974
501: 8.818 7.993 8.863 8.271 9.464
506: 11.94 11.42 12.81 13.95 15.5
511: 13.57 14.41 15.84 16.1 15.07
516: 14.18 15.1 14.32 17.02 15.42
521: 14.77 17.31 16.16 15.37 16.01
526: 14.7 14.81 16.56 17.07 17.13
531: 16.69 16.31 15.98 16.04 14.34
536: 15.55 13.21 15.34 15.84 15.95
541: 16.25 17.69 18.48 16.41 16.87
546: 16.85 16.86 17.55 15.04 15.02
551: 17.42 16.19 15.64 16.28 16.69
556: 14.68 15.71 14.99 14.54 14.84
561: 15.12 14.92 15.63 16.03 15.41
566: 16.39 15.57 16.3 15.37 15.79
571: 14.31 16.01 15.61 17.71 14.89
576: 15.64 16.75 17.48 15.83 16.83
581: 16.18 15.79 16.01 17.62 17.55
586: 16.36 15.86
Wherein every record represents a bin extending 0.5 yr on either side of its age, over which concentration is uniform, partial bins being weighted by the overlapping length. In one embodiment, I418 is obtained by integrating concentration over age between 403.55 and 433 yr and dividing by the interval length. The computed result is 11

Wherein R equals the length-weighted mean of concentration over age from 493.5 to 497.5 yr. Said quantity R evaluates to 10.6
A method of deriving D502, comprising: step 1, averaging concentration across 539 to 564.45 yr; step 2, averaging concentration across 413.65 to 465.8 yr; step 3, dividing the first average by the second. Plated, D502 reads 1.4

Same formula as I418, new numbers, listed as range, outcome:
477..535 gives 12.1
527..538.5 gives 15.8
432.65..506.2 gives 10.5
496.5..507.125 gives 9.6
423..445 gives 11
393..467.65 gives 11.5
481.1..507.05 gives 9.18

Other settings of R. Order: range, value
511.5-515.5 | 15.4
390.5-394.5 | 10.9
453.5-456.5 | 12.7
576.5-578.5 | 17.1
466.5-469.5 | 11.8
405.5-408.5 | 11.4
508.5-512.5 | 14.4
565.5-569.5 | 15.9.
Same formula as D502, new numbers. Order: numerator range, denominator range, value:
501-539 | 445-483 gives 1.30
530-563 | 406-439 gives 1.44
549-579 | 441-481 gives 1.41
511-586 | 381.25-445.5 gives 1.41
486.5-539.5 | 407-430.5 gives 1.19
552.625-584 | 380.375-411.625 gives 1.37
